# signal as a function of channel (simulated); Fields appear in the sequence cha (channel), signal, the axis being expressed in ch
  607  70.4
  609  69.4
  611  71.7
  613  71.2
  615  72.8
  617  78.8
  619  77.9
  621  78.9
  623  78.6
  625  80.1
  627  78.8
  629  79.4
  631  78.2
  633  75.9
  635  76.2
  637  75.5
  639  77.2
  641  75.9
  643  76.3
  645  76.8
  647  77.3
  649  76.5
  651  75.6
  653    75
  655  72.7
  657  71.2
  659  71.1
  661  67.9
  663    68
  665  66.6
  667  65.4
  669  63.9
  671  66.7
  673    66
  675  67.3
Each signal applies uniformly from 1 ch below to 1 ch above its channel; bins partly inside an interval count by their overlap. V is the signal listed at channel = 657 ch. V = 71.2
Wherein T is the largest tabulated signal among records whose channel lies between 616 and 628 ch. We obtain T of 80.1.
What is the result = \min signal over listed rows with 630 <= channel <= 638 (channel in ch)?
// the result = 75.5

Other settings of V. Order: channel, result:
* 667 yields 65.4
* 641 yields 75.9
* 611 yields 71.7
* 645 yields 76.8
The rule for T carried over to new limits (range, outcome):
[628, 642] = 79.4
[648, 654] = 76.5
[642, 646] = 76.8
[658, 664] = 71.1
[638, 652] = 77.3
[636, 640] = 77.2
